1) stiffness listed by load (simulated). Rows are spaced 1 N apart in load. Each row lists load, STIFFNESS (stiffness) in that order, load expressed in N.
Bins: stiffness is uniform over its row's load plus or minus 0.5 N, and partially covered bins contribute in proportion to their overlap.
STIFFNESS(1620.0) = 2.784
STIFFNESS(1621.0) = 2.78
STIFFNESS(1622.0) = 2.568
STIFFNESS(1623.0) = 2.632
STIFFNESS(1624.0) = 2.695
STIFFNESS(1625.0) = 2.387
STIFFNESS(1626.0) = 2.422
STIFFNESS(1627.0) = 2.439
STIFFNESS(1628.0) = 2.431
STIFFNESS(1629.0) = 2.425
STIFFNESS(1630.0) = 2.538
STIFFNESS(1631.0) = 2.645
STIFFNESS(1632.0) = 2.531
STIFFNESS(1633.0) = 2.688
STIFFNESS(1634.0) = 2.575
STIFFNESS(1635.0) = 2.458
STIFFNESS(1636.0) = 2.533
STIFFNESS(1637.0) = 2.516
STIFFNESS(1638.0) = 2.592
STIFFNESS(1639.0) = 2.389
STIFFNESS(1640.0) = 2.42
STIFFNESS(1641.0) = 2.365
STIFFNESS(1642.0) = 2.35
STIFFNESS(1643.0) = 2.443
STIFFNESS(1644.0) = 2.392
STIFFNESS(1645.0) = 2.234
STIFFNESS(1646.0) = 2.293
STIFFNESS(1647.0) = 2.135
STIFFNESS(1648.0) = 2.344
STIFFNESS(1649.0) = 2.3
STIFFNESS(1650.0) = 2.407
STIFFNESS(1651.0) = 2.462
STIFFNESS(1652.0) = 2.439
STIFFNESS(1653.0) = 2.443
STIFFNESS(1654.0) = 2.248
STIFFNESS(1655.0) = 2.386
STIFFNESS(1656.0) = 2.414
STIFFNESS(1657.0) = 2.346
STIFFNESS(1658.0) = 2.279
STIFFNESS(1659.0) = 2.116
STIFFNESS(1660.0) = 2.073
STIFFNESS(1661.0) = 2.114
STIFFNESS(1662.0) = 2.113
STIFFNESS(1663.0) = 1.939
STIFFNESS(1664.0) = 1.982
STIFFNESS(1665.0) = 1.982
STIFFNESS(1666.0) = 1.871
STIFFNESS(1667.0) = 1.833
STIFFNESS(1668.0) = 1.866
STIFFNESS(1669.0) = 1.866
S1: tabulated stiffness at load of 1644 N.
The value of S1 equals 2.392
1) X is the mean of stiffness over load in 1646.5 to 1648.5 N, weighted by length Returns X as 2.24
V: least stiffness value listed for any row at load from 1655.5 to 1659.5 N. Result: 2.116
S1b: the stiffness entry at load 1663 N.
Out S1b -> 1.939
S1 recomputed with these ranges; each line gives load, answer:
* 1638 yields 2.592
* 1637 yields 2.516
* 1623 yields 2.632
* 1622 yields 2.568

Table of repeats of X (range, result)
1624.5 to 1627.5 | 2.42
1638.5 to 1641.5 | 2.39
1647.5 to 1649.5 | 2.32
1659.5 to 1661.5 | 2.09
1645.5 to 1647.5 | 2.21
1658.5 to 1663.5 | 2.07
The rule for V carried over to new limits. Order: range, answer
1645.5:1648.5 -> 2.135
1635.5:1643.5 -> 2.35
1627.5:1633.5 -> 2.425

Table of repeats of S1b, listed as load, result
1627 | 2.439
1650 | 2.407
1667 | 1.833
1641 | 2.365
